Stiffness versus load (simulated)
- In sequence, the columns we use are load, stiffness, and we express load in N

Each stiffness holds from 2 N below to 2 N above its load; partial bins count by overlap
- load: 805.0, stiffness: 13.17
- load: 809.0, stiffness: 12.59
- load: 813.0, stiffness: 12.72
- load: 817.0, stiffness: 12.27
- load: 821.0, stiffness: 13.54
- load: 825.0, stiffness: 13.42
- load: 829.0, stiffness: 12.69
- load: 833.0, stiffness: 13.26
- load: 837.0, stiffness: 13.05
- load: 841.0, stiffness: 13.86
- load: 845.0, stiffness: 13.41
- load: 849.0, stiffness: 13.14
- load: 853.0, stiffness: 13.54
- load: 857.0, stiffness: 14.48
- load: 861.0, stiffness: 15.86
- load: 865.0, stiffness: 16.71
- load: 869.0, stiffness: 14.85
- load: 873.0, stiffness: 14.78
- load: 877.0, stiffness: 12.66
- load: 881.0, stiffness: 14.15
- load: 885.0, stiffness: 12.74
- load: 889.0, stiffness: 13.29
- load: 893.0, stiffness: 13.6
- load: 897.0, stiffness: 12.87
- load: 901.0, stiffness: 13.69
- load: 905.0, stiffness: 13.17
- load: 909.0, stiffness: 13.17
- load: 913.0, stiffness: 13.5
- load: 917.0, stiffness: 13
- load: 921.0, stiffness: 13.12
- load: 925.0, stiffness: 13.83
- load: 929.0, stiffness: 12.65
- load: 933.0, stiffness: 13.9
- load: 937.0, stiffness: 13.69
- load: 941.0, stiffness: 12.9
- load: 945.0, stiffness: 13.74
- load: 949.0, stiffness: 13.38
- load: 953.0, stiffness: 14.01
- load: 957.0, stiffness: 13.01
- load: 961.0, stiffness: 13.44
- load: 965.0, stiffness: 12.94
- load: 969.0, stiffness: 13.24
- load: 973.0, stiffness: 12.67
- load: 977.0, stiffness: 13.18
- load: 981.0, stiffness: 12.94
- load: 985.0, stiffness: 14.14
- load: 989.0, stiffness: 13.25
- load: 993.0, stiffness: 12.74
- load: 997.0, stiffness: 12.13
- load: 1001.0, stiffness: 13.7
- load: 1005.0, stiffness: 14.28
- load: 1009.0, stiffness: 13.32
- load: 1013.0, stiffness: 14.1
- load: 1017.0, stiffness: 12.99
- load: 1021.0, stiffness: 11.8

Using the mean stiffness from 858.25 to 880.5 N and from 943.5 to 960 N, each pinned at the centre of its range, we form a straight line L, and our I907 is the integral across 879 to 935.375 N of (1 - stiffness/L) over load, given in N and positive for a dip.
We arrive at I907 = 3.7 N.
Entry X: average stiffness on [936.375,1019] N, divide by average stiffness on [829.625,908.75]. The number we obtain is 0.96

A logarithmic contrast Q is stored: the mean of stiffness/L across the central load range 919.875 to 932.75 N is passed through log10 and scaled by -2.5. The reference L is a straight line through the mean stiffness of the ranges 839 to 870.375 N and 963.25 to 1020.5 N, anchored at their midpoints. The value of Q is 0.042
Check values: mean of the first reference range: 14.5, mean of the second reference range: 13.2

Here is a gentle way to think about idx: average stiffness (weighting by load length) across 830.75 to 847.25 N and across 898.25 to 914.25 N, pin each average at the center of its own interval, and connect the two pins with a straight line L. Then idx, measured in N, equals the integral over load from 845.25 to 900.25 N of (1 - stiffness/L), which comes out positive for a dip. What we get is -2.7 N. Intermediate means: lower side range 13.4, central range 14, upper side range 13.4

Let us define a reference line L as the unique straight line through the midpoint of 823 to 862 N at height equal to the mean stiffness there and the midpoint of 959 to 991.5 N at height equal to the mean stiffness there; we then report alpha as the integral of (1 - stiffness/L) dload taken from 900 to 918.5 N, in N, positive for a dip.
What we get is 0.2 N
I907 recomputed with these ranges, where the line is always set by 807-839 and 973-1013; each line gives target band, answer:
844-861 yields -1.2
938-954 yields -0.3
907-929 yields -0.2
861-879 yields -2.5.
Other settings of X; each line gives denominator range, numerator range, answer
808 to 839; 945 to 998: 1.02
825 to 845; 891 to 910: 1.00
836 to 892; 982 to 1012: 0.95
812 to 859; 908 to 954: 1.01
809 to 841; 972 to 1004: 1.01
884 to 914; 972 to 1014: 1.00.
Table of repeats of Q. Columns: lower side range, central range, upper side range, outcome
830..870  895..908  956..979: 0.036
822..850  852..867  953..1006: -0.152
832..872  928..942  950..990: 0.017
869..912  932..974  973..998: -0.012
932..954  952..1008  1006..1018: 0.026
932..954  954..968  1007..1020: 0.025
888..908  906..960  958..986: -0.010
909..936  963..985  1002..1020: 0.031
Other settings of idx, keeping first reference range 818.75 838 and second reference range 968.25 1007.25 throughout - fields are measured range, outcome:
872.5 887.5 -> -0.3 N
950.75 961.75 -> -0.2 N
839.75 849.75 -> -0.2 N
